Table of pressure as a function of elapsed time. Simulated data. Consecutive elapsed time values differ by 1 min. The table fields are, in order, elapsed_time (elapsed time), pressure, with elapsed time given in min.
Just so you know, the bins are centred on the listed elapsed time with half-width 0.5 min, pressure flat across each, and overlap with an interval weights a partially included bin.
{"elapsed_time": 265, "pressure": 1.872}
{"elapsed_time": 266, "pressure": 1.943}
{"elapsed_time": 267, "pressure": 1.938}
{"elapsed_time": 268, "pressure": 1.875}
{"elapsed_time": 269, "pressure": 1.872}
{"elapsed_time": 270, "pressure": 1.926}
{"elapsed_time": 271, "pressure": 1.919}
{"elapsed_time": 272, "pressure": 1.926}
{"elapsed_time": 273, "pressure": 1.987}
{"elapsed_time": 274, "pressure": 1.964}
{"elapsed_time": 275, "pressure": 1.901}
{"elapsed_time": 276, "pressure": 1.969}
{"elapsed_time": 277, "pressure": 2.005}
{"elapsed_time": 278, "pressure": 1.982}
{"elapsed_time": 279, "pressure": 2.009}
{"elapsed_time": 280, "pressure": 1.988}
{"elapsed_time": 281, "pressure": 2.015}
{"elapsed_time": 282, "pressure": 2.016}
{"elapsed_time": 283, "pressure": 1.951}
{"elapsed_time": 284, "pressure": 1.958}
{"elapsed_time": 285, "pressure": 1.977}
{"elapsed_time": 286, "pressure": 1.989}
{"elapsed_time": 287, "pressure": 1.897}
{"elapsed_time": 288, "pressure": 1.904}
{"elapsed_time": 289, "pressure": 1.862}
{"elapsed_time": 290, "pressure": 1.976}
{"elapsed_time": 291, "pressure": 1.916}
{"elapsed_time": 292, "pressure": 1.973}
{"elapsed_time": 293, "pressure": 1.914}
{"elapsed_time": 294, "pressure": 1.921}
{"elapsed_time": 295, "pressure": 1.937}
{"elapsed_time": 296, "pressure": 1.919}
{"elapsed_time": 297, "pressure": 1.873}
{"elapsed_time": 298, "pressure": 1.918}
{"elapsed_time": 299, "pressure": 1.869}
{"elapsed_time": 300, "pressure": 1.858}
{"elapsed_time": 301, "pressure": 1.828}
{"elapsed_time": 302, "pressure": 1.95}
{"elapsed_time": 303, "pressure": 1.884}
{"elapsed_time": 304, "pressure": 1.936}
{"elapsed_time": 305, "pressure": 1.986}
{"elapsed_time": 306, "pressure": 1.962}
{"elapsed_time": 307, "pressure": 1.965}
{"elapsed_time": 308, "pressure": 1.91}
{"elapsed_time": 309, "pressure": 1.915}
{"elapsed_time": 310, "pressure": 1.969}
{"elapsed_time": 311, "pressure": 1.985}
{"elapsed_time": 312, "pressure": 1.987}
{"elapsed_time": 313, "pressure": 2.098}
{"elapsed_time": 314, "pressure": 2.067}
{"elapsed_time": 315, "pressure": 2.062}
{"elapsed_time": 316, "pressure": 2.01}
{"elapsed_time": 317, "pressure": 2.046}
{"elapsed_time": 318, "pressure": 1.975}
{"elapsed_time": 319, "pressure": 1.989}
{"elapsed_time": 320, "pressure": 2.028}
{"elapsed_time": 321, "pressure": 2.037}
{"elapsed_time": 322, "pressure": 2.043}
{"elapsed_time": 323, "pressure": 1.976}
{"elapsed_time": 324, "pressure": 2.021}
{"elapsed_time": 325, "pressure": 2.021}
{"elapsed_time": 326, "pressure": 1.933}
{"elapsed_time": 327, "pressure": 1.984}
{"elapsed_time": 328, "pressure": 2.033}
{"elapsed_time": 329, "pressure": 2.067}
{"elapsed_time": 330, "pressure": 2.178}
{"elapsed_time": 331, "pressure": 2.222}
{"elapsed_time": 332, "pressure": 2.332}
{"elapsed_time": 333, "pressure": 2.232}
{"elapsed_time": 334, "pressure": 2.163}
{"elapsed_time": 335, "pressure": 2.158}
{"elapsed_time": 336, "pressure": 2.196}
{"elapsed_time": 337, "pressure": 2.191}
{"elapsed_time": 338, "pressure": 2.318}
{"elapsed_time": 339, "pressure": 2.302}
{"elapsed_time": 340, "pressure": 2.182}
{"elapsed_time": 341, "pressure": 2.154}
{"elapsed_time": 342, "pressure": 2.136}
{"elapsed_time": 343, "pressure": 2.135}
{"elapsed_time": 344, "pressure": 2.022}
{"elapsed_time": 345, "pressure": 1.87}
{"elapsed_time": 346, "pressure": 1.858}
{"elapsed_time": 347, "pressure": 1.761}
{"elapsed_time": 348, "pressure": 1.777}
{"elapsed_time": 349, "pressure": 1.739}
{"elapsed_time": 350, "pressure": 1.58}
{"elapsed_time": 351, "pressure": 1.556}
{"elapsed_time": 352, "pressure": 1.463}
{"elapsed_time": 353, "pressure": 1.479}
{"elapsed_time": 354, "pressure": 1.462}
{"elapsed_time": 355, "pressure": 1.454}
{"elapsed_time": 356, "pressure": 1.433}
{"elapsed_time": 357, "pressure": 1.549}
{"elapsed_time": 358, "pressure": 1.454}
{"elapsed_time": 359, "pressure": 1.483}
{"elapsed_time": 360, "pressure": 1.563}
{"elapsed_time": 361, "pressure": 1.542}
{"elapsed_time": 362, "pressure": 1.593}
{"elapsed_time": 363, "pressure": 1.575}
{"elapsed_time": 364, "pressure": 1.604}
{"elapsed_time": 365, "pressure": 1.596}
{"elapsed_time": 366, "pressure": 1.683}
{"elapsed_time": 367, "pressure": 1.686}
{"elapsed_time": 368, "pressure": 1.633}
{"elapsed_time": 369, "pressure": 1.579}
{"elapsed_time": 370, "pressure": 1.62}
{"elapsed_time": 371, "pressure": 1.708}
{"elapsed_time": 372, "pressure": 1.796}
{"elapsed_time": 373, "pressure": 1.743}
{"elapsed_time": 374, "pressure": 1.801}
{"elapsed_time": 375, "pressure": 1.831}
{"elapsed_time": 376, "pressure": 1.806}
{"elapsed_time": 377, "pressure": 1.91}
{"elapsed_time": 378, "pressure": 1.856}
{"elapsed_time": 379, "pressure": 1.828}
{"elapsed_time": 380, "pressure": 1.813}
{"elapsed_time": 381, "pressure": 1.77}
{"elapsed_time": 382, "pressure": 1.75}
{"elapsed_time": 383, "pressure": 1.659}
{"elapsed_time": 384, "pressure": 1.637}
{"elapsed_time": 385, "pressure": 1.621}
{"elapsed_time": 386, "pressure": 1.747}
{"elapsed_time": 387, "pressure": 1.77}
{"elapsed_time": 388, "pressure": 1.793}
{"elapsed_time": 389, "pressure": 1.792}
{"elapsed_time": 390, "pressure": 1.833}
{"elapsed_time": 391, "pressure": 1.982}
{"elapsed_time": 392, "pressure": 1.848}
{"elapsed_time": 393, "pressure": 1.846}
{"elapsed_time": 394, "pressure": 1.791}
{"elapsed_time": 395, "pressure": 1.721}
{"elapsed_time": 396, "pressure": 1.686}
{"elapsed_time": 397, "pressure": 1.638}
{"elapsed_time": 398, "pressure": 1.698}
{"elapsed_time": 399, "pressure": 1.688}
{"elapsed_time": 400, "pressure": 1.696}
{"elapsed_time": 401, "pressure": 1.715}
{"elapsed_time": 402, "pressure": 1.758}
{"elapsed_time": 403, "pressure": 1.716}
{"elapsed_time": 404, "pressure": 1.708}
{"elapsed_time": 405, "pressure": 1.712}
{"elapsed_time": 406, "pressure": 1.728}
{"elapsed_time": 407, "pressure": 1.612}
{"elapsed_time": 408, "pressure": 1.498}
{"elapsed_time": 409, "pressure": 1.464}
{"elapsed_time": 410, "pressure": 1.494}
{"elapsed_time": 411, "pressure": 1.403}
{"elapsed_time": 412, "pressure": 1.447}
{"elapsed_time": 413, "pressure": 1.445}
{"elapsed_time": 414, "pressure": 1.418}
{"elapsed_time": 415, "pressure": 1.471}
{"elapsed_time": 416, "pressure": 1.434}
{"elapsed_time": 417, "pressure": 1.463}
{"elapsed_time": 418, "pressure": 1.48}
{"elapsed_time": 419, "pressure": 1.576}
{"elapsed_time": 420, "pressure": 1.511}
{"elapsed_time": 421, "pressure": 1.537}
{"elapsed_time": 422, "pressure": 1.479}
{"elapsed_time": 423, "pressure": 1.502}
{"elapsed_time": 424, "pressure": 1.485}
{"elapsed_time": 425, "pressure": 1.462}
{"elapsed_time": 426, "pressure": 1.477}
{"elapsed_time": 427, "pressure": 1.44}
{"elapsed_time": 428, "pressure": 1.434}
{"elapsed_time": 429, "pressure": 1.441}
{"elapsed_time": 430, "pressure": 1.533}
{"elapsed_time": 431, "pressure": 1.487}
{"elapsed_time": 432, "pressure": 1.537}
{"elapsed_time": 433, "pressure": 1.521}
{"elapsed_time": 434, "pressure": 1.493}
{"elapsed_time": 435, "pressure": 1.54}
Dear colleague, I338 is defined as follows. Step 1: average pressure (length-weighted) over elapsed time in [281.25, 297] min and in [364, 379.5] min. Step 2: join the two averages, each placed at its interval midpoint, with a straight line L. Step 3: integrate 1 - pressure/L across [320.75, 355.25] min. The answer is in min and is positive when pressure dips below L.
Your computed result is -3.0 min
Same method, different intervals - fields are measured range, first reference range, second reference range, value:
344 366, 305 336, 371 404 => 3.5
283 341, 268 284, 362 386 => -4.6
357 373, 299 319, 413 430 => 1.0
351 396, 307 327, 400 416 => 1.2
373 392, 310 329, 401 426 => -1.1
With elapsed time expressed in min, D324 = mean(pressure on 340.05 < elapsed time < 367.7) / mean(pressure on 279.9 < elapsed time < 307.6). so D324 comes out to 0.87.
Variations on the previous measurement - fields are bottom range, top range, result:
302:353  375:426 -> 0.83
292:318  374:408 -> 0.90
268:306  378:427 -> 0.85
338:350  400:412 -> 0.81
